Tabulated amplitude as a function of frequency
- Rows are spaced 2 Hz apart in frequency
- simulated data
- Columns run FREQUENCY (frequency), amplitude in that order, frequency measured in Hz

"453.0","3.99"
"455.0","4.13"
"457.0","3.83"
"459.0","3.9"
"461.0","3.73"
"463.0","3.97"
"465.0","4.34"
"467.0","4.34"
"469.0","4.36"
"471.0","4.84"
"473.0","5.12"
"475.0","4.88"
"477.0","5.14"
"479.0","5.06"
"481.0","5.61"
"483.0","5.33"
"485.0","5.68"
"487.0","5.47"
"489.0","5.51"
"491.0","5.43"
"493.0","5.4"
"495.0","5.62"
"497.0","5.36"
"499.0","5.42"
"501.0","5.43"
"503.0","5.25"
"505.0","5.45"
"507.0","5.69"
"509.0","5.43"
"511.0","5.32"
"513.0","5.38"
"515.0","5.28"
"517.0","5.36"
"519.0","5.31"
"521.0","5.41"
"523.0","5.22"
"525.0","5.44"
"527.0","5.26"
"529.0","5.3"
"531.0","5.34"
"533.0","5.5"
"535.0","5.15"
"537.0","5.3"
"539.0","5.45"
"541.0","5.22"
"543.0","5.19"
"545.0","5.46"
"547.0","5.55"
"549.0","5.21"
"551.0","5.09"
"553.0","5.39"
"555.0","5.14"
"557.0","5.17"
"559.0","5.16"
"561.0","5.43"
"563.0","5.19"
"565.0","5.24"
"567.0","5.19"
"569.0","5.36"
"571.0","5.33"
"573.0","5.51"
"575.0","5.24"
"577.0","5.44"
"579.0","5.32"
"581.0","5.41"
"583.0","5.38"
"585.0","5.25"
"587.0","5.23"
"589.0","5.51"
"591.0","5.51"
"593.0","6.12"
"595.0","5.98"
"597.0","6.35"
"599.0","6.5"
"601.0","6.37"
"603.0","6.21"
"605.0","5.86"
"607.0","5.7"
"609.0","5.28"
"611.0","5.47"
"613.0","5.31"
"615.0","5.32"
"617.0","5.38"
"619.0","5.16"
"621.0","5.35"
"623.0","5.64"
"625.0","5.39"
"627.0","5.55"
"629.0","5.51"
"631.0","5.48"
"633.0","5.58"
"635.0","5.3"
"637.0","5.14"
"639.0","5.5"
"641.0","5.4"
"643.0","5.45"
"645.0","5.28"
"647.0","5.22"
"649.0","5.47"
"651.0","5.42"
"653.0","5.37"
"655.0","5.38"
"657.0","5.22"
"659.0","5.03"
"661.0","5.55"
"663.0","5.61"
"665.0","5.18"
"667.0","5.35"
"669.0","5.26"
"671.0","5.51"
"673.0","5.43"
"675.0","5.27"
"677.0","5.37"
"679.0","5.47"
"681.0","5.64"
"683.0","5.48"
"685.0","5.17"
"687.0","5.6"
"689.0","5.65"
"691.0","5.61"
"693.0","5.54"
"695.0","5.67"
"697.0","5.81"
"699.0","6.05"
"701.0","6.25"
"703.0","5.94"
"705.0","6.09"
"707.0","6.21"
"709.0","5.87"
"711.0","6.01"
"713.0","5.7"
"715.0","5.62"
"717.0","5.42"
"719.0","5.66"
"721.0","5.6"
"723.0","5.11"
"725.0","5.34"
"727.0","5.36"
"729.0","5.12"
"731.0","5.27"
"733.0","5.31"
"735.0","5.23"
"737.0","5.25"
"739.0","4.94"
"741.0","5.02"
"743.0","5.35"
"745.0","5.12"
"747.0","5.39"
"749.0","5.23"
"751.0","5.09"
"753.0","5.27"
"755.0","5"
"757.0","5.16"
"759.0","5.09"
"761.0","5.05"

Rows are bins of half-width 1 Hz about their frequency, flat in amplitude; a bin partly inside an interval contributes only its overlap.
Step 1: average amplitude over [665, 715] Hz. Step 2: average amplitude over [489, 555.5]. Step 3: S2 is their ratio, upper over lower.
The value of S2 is 1.05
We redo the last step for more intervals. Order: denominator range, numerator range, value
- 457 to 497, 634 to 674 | 1.09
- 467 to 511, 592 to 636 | 1.07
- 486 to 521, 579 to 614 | 1.06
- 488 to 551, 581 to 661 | 1.03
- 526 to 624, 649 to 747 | 1.01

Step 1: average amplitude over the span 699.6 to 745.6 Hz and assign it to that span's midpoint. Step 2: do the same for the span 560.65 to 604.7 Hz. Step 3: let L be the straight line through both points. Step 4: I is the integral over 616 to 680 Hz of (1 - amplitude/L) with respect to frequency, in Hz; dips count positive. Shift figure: 2.1 Hz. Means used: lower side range 5.6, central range 5.38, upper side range 5.52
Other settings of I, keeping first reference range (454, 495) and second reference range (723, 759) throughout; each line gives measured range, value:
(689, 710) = -3.08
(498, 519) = -2.27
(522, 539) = -1.46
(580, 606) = -4.33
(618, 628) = -0.77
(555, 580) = -1.71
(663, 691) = -1.76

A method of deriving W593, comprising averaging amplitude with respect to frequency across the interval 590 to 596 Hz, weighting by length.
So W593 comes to 5.87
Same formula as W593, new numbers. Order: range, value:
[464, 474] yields 4.6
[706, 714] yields 5.95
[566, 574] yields 5.35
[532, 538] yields 5.32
